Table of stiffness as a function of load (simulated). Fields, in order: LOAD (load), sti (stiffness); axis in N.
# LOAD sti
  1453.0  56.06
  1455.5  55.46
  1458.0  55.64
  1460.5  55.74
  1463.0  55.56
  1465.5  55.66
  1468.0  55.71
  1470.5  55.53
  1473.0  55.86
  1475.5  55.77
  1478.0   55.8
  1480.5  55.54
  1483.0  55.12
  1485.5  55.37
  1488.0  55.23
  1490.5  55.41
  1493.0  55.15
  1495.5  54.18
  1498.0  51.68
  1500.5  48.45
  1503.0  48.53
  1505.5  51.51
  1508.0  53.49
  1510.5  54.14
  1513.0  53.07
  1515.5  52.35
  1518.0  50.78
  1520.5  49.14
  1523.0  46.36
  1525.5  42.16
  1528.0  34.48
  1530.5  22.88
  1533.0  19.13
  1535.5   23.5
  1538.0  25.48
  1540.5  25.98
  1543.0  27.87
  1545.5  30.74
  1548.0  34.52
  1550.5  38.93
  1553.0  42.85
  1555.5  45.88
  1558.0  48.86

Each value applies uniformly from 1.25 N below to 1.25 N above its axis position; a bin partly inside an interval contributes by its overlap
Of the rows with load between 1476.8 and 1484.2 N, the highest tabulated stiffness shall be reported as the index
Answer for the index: 55.8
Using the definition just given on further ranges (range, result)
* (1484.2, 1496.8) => 55.41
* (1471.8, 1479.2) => 55.86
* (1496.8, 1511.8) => 54.14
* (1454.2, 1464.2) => 55.74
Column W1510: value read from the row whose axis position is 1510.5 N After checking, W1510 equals 54.14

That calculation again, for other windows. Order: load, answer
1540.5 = 25.98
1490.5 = 55.41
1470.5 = 55.53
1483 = 55.12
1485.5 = 55.37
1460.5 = 55.74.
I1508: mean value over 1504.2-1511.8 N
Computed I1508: 53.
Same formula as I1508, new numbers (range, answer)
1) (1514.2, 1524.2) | 49.7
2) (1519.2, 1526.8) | 45.8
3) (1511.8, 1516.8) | 52.7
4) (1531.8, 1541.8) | 23.6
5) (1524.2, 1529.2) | 38.4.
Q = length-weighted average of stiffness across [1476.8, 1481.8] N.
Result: 55.7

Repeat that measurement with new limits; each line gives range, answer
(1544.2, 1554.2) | 36.7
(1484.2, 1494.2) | 55.3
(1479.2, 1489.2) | 55.3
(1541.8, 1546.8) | 29.4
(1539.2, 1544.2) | 26.9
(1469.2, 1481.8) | 55.7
